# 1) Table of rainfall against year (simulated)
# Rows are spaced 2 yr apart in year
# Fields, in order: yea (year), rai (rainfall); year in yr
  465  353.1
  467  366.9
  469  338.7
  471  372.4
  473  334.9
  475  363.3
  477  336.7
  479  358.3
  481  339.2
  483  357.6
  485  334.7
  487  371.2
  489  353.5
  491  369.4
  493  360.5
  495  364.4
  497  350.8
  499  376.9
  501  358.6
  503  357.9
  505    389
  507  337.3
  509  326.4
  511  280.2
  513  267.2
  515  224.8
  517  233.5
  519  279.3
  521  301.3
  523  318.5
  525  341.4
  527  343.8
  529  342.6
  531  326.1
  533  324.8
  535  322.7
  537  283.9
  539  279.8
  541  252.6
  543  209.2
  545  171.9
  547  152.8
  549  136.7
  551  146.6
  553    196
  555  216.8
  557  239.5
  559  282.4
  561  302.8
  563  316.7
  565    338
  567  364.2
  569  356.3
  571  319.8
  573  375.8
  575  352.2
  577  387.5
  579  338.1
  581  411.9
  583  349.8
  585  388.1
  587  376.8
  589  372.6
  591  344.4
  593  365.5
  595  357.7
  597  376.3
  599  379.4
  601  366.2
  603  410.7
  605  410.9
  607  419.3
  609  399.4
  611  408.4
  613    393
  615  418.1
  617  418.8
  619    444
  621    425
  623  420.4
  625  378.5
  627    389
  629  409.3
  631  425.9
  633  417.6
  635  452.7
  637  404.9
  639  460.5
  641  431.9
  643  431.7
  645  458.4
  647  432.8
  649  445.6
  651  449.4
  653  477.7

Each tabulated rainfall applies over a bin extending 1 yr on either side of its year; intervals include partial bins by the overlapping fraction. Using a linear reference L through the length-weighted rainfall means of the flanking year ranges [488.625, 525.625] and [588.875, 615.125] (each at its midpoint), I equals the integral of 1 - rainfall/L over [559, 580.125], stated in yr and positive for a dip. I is 1.3 yr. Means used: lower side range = 325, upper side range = 387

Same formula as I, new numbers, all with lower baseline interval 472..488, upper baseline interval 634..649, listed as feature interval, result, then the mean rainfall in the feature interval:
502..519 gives 3.0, 301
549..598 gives 9.6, 324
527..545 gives 4.3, 289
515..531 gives 3.0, 304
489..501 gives -0.2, 363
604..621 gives 0.3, 415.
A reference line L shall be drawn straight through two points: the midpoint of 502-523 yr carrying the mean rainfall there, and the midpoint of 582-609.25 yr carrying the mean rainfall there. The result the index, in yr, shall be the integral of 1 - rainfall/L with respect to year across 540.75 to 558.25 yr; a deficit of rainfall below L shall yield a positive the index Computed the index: 7.6 yr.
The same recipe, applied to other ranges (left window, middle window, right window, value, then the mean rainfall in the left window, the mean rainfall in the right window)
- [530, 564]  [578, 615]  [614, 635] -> -3.0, 245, 416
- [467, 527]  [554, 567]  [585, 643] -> 2.9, 335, 403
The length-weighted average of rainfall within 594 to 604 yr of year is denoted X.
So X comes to 378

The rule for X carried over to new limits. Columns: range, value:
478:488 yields 352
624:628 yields 384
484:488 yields 353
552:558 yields 217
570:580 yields 355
